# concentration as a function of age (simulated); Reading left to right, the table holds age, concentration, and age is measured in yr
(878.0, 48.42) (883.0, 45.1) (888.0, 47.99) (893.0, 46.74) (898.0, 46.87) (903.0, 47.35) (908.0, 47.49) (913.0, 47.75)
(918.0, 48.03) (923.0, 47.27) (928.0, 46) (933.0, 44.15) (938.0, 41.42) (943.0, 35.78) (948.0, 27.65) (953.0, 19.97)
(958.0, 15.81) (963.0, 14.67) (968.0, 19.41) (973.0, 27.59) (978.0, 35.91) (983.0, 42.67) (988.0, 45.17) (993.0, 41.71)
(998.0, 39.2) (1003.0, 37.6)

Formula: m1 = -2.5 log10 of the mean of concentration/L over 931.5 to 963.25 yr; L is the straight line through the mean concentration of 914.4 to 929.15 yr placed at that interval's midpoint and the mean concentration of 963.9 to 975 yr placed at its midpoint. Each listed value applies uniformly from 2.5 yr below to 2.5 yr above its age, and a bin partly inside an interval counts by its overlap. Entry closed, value 0.20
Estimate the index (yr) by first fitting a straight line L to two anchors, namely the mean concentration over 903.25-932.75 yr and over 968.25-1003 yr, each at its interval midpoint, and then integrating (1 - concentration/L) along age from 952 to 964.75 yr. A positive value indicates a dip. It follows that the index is 7.6 yr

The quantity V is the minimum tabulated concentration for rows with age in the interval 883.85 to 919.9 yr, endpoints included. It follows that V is 46.74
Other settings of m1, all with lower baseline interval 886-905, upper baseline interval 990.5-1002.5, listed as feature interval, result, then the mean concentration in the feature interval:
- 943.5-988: 0.48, 27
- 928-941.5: 0.04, 42.9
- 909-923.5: -0.05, 47.7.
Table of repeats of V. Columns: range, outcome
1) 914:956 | 19.97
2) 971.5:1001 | 27.59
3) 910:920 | 47.75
